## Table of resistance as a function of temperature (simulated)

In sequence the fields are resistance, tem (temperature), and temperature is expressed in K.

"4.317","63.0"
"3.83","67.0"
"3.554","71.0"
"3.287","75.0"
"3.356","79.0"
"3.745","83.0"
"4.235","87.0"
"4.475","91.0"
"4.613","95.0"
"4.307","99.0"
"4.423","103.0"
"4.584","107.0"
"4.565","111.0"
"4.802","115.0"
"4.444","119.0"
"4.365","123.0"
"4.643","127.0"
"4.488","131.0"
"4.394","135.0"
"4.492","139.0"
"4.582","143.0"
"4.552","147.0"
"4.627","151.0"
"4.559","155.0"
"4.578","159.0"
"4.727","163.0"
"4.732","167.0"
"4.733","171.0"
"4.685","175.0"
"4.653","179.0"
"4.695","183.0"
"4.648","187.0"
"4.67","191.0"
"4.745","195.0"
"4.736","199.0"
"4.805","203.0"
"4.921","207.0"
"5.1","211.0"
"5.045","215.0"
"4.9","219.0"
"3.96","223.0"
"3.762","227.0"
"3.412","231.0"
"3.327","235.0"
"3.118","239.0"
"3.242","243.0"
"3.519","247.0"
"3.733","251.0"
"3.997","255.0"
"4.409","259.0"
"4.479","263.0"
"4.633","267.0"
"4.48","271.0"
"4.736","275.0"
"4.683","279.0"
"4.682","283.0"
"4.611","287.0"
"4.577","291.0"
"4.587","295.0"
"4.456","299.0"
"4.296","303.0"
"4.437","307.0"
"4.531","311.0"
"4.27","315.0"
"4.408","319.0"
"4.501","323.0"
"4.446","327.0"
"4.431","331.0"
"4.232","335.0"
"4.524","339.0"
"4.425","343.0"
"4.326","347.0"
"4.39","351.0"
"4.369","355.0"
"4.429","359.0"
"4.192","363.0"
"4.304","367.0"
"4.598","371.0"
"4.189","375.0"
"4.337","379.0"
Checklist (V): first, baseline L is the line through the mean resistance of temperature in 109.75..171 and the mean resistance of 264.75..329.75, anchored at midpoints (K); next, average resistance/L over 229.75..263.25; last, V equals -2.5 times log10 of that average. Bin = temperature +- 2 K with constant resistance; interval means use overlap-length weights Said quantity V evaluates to 0.23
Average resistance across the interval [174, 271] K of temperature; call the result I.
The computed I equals 4.3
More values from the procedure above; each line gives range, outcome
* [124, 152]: 4.53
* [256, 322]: 4.51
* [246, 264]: 4.03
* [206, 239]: 4.21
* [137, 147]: 4.54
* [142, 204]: 4.67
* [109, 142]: 4.53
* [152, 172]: 4.66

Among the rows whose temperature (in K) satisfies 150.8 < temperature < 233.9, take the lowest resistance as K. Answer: 3.412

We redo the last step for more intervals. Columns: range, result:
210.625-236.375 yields 3.327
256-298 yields 4.409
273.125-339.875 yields 4.232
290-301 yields 4.456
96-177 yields 4.307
